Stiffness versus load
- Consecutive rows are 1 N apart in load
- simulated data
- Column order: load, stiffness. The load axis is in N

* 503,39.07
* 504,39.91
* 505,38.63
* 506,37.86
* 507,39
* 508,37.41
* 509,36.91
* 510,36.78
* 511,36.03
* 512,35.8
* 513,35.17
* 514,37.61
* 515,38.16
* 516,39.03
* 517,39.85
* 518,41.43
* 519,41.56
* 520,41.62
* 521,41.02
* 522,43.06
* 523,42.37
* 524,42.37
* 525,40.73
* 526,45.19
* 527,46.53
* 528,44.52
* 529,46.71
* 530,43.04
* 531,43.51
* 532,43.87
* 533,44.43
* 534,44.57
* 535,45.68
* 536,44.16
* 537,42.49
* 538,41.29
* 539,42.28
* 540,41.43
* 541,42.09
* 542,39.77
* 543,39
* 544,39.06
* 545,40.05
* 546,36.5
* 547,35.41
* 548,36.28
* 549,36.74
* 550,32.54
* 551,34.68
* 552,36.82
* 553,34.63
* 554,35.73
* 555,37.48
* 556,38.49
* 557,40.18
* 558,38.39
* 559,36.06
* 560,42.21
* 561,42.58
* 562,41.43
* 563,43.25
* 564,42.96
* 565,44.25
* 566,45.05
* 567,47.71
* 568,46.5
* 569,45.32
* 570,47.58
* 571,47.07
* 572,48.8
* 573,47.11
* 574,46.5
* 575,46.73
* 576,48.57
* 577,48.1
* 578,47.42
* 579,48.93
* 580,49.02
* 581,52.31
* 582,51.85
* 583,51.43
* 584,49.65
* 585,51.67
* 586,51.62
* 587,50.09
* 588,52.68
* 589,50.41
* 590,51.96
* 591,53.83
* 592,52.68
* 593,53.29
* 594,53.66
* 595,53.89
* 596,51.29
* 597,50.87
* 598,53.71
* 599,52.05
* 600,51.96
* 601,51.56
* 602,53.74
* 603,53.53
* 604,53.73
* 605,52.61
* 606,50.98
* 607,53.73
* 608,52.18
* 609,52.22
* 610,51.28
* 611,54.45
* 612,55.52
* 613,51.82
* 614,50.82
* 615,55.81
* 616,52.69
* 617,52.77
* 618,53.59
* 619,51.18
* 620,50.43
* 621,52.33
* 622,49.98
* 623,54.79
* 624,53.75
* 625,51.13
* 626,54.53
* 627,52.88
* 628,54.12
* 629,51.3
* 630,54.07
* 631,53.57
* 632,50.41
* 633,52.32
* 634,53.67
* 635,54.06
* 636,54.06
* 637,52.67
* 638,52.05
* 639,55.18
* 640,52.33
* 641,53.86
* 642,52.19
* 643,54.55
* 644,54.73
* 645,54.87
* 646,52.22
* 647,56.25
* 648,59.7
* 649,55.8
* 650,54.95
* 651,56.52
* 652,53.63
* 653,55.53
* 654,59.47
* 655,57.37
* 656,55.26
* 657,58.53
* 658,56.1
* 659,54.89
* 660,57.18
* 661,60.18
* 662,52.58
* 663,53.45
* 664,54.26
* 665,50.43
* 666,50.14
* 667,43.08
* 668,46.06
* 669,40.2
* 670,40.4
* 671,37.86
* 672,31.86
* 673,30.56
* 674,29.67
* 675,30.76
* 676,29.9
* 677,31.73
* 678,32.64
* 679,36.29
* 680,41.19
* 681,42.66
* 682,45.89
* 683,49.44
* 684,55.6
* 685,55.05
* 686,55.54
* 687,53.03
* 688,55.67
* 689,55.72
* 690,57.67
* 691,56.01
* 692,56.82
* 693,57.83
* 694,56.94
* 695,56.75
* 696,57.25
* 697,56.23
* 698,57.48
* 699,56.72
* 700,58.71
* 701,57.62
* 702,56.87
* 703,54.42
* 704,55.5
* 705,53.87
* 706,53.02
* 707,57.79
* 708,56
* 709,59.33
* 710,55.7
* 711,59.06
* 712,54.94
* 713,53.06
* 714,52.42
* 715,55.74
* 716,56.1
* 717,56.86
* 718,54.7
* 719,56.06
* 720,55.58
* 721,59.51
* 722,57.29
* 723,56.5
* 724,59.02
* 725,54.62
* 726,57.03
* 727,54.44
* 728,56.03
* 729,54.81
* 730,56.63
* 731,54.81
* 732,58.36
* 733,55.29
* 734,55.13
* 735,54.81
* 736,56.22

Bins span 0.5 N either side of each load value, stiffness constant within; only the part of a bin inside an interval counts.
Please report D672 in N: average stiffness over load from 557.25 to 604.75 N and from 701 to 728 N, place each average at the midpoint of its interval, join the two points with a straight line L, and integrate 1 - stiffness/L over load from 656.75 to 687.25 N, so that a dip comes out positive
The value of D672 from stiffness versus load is 4.8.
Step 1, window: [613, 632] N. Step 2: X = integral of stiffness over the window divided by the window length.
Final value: 52.7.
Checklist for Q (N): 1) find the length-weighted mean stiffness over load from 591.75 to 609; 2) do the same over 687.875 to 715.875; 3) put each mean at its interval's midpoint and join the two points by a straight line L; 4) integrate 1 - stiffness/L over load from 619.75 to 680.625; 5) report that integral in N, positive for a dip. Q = 5.0 N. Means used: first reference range 52.7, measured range 49.9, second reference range 56.3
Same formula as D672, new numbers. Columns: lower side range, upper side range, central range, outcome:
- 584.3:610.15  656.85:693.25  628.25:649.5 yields -1.9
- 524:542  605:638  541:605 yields 2.7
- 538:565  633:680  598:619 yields -3.9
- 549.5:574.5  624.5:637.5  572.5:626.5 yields -4.5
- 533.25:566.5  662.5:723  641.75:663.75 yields -3.7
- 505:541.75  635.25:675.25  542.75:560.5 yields 2.5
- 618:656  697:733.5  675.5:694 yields 2.3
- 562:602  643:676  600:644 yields -2.8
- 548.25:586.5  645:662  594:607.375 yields -1.0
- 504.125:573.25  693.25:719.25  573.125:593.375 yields -2.4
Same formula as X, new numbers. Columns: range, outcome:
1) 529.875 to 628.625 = 47.2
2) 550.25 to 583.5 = 44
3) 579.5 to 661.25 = 53.4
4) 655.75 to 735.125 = 52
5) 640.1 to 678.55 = 48.9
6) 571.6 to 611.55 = 51.3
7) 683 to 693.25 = 55.5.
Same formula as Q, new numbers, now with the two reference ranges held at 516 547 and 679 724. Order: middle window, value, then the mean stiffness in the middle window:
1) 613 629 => -1.2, 52.6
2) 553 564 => 1.2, 39.5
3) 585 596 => -1.3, 52.3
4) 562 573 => -0.2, 45.7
